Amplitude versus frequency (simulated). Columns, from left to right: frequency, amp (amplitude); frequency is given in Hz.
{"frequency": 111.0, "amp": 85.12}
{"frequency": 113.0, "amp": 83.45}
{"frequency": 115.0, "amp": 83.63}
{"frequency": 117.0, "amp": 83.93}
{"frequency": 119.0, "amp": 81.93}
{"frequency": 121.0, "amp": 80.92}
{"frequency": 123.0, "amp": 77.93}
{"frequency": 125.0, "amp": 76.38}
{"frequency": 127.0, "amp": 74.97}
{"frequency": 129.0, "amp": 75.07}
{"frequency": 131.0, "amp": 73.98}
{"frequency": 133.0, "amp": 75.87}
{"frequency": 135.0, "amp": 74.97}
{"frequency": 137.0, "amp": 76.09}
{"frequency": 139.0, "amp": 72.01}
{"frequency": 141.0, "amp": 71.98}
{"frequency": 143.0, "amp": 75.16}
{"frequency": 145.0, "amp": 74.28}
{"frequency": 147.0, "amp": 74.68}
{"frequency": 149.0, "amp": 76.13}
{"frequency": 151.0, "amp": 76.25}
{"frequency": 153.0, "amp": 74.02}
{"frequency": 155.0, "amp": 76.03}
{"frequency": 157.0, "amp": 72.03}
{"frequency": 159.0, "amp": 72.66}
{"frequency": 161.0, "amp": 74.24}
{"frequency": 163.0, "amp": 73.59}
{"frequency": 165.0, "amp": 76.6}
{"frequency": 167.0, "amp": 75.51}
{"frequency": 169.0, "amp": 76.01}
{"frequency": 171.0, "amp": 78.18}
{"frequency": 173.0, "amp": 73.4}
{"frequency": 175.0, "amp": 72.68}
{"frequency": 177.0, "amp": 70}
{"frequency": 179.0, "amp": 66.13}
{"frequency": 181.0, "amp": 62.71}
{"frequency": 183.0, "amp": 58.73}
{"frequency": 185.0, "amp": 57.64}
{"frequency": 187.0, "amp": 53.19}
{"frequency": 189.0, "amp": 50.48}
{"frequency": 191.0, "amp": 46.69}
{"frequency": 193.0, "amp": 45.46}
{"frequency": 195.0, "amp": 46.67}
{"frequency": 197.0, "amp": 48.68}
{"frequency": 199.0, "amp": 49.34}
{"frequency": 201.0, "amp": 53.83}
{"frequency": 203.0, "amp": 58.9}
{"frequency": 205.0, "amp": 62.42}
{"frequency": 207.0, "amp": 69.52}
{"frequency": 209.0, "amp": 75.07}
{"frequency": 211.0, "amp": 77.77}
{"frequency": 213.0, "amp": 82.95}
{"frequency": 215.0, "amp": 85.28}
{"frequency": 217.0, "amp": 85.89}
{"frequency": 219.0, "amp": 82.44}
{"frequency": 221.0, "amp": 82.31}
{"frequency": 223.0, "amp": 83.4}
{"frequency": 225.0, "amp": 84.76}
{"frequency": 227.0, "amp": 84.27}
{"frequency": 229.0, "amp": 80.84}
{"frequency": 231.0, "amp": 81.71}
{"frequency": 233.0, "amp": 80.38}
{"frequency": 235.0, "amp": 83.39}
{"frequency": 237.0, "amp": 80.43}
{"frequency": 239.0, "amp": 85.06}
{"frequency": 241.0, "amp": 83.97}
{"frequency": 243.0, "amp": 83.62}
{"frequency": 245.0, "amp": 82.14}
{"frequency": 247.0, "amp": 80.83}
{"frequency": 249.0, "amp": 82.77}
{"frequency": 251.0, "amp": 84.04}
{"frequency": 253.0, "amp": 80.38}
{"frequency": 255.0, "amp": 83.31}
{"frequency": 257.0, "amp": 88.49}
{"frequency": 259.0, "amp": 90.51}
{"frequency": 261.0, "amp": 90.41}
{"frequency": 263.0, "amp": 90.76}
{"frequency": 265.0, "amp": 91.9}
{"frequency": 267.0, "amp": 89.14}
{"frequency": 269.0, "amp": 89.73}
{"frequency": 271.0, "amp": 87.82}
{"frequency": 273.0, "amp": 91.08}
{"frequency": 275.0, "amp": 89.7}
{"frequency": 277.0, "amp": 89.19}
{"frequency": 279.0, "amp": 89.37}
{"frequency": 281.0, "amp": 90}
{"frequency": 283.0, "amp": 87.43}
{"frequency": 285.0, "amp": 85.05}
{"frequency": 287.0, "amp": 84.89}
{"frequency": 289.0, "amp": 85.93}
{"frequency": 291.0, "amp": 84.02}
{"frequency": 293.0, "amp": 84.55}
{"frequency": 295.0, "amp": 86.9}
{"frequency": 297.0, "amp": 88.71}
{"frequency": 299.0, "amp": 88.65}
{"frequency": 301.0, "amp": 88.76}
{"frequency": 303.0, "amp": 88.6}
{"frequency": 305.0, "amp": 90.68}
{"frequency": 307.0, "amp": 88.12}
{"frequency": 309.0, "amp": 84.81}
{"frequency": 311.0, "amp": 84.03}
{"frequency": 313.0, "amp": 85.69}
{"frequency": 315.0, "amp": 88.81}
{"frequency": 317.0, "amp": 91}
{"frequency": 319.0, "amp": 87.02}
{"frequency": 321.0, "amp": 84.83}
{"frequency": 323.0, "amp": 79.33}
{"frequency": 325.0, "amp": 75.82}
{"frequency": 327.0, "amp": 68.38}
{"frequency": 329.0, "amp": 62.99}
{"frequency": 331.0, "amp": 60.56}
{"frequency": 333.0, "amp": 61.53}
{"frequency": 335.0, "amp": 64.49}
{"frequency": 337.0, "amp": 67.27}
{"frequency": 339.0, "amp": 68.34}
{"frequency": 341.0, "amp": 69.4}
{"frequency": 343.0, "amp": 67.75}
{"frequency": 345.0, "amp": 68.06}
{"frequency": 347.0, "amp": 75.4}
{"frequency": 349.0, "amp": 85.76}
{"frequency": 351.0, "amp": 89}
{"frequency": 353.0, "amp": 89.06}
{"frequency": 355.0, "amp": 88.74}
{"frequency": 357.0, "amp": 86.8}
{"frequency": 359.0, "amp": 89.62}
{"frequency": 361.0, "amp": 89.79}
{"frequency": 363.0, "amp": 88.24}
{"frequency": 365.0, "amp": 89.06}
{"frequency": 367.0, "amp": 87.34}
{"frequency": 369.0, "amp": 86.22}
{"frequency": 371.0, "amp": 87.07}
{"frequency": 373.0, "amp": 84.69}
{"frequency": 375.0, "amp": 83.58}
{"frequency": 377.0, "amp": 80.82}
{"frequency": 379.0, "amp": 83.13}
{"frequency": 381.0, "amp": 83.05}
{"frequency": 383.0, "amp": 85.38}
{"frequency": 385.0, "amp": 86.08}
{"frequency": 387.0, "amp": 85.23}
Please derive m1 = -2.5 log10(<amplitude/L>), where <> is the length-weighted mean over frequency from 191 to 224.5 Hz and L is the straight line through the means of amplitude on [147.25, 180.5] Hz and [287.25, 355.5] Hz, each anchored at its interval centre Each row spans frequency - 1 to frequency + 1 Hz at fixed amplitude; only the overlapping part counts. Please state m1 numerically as 0.120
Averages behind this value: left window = 73.8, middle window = 67.7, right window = 80.1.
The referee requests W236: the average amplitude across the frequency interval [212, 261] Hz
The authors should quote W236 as 83.6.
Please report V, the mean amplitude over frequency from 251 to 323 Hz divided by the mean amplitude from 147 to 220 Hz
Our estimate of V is 1.29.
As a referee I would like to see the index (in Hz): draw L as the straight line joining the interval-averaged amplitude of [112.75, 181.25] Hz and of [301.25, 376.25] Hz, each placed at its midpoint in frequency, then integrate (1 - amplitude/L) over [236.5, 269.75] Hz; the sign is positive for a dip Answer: -3.1 Hz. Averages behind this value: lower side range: 75.3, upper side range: 80.8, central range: 85.8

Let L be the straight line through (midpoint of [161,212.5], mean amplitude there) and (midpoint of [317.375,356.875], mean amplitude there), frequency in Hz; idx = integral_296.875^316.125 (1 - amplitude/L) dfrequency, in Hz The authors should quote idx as -4.0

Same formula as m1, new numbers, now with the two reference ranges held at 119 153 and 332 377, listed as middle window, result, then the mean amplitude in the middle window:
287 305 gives -0.11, 87.1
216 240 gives -0.07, 82.9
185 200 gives 0.48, 49.2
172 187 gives 0.18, 65.1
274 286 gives -0.13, 88.5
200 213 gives 0.14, 67.5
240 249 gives -0.06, 82.7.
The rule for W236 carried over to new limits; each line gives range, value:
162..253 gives 72.1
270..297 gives 87.4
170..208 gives 59.2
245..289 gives 87.3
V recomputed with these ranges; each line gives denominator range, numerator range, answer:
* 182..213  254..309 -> 1.53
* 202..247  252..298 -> 1.10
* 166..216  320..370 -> 1.22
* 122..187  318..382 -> 1.09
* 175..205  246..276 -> 1.57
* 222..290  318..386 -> 0.93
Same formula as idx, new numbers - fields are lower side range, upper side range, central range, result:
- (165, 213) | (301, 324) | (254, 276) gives -3.4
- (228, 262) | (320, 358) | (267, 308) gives -4.4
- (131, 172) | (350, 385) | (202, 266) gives -2.0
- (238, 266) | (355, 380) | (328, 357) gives 4.4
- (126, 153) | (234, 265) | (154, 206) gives 9.8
